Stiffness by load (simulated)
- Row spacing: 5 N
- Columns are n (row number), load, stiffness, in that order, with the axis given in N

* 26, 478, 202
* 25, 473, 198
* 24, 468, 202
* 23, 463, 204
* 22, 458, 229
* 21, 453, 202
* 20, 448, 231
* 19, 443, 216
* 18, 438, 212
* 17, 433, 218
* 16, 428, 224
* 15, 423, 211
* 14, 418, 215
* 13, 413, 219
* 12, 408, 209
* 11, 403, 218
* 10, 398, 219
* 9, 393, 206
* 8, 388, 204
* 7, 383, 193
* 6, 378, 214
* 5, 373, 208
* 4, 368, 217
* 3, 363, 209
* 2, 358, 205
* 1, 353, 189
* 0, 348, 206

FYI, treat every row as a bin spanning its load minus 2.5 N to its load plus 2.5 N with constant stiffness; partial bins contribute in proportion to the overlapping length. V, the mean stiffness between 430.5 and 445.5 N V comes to 215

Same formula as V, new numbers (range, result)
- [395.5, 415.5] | 216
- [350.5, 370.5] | 205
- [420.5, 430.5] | 218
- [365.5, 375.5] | 212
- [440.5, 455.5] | 216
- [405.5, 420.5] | 214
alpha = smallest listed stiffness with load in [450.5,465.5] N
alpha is 202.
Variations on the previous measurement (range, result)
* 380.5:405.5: 193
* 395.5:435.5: 209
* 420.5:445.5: 211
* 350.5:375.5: 189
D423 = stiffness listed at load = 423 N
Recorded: 211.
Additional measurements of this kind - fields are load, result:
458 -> 229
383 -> 193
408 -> 209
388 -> 204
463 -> 204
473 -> 198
